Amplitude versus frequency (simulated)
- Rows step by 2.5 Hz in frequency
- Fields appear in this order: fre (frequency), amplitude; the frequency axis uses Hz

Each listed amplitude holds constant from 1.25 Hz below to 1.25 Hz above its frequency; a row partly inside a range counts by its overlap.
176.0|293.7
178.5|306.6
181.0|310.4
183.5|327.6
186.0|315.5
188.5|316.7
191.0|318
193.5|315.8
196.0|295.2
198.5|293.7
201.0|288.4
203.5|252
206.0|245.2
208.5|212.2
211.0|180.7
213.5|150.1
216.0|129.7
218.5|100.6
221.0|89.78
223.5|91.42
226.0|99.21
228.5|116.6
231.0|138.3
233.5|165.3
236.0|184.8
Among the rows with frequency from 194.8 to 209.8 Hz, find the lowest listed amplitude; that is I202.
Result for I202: 212.2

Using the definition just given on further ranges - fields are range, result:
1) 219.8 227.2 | 89.78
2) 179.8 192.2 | 310.4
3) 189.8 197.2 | 295.2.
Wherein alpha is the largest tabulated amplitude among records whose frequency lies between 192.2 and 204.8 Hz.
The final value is 315.8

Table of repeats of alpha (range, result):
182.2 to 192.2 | 327.6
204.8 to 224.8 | 245.2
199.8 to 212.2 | 288.4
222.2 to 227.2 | 99.21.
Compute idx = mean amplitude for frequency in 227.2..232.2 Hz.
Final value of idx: 127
